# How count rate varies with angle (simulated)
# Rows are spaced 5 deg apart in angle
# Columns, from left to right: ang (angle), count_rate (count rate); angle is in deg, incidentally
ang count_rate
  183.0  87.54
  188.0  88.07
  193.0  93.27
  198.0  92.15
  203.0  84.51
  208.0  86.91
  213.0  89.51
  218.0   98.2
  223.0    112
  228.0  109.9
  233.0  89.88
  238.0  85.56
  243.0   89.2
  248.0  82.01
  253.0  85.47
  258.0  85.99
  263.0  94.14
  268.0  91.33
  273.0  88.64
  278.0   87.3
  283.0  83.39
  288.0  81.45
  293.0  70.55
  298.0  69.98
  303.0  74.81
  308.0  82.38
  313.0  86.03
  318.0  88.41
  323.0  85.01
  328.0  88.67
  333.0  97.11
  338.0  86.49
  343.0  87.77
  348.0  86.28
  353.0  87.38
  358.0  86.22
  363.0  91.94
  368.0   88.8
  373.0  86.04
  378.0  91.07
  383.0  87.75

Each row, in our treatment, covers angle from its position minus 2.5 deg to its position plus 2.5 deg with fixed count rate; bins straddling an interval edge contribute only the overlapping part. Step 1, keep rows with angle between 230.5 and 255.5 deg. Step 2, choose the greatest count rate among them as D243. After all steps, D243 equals 89.88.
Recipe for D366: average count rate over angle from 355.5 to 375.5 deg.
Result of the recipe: 88.2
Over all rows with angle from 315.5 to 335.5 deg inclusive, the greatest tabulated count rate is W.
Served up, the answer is 97.11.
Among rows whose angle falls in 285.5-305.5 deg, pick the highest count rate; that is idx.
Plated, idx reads 81.45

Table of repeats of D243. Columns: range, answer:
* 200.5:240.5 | 112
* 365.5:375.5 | 88.8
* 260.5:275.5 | 94.14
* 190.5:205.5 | 93.27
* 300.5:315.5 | 86.03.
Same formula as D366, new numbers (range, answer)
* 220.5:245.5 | 97.3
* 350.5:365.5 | 88.5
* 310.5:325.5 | 86.5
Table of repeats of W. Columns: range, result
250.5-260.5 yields 85.99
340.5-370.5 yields 91.94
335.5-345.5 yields 87.77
